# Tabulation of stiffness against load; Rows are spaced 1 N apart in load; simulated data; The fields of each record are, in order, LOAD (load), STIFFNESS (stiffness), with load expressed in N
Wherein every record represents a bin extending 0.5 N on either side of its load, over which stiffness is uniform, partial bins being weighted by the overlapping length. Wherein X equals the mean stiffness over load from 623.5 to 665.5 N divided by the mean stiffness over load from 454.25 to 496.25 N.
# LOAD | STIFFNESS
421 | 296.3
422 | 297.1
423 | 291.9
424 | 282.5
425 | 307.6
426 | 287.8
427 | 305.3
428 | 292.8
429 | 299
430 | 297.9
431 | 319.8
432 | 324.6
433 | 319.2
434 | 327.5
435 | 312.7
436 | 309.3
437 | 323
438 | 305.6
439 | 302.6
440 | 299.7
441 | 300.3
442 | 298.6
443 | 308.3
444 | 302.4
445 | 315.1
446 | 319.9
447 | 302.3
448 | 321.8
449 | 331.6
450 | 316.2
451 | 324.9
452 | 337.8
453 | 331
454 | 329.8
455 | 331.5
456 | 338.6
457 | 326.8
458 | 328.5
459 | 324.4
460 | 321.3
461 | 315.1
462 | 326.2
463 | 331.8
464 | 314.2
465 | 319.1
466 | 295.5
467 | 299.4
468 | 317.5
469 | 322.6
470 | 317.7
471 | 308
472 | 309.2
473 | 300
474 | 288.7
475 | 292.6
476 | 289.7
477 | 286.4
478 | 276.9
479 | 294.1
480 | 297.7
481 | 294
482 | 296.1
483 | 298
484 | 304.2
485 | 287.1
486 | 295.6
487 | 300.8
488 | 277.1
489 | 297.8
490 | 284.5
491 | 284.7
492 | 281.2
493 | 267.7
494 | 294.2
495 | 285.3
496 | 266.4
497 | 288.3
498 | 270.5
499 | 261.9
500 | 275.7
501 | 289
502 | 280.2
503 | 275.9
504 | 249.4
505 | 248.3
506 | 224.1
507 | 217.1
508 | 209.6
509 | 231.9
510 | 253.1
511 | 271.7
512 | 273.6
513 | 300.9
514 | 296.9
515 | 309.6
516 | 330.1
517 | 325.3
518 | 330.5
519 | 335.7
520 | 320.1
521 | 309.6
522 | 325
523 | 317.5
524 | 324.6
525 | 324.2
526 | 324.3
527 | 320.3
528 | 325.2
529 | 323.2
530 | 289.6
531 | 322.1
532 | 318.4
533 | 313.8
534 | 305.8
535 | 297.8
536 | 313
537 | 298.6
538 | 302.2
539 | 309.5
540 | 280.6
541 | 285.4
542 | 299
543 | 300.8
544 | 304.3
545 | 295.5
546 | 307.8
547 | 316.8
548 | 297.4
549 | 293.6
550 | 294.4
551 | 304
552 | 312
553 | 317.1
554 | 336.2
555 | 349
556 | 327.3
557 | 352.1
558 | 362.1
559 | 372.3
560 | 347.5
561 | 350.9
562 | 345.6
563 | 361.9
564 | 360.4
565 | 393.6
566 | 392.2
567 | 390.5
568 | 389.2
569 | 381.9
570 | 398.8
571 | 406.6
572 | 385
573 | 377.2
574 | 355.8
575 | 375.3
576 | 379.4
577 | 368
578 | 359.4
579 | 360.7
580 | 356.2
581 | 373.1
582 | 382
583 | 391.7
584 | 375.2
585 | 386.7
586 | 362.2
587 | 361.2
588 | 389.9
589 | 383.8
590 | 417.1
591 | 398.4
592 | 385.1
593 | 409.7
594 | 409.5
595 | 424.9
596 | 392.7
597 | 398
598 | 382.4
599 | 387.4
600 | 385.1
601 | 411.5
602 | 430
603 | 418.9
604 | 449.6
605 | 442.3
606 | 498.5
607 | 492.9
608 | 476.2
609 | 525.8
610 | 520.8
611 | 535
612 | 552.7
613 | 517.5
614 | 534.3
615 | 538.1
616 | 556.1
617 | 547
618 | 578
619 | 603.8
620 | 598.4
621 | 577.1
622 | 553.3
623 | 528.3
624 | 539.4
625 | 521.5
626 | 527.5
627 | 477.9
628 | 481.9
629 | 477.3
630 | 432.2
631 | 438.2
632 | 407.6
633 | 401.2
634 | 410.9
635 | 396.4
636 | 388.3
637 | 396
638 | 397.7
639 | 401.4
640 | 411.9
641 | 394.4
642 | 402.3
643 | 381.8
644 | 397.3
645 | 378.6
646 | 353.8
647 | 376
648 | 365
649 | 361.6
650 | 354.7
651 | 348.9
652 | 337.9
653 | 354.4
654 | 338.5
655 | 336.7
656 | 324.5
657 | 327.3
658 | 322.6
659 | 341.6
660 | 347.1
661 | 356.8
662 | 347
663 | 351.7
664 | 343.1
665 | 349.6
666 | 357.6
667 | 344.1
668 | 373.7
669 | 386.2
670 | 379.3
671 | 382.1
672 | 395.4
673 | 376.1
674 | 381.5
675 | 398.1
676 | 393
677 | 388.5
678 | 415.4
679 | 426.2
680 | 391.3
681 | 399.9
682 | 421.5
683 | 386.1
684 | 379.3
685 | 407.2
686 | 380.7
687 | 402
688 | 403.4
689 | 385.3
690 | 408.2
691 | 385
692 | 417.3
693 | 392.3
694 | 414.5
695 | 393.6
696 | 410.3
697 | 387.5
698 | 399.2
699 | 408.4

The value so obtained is 1.3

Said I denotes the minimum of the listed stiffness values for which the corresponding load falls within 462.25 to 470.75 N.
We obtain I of 295.5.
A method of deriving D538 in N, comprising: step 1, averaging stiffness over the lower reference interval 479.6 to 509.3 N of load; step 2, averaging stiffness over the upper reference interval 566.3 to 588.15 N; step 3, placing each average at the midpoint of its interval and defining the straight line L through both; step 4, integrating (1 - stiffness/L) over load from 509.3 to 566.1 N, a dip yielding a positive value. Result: 1.7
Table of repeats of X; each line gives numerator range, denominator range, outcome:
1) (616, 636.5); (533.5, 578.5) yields 1.46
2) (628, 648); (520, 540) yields 1.29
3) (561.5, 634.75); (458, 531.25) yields 1.48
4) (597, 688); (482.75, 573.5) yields 1.36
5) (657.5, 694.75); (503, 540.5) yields 1.29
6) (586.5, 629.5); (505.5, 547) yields 1.59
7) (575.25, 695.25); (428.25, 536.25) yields 1.37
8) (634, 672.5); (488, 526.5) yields 1.28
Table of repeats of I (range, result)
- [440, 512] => 209.6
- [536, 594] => 280.6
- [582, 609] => 361.2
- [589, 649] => 353.8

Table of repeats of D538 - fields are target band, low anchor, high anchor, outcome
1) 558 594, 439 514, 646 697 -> -4.5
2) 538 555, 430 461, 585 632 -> 4.4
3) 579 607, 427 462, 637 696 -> -3.4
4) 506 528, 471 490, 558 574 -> 2.2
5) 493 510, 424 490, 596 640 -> 4.5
